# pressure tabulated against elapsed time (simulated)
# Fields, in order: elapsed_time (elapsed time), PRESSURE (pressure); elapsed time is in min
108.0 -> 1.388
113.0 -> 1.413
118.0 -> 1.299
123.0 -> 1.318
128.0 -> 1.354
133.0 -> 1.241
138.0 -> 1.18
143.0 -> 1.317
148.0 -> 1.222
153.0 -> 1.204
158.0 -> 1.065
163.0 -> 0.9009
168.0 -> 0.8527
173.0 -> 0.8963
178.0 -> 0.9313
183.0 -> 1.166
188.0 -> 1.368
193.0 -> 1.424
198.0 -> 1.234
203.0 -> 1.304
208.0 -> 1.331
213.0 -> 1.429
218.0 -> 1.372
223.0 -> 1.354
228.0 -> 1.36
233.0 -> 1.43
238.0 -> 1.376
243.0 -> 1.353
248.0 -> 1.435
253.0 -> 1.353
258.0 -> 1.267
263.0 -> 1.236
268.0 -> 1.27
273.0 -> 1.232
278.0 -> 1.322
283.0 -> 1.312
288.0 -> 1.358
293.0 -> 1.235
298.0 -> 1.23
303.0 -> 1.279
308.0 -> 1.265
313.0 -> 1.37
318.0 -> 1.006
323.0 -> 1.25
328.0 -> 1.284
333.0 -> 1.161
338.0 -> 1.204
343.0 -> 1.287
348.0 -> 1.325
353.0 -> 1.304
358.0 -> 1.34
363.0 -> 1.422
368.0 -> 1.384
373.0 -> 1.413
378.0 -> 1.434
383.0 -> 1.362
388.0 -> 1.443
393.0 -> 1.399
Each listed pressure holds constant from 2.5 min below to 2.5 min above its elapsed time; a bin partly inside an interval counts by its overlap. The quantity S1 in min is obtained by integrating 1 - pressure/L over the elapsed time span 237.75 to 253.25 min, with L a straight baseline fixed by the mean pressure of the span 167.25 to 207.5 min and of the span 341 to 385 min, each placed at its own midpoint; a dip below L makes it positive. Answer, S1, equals -1.9 min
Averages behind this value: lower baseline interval 1.17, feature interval 1.38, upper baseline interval 1.36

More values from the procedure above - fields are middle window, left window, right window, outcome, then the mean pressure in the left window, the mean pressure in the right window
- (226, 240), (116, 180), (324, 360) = -2.3 min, 1.14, 1.27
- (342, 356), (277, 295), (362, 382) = 0.7 min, 1.31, 1.41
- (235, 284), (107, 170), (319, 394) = -1.6 min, 1.21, 1.33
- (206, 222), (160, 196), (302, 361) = -3.6 min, 1.08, 1.26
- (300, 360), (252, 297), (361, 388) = 4.3 min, 1.28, 1.41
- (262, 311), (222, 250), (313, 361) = 1.5 min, 1.39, 1.25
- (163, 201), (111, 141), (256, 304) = 5.2 min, 1.3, 1.27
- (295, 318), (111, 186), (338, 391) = 0.9 min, 1.16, 1.36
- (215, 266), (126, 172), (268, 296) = -4.6 min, 1.14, 1.29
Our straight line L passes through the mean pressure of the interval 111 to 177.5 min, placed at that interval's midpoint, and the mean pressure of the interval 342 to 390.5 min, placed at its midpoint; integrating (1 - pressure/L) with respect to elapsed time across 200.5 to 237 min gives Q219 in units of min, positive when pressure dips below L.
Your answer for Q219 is -3.9 min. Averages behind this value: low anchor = 1.16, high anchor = 1.37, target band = 1.37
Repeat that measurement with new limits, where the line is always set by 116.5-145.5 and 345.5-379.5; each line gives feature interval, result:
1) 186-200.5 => -0.4 min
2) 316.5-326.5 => 1.5 min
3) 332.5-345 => 1.3 min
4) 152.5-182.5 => 7.5 min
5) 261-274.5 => 0.9 min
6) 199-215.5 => -0.4 min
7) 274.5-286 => 0.3 min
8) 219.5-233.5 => -0.6 min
